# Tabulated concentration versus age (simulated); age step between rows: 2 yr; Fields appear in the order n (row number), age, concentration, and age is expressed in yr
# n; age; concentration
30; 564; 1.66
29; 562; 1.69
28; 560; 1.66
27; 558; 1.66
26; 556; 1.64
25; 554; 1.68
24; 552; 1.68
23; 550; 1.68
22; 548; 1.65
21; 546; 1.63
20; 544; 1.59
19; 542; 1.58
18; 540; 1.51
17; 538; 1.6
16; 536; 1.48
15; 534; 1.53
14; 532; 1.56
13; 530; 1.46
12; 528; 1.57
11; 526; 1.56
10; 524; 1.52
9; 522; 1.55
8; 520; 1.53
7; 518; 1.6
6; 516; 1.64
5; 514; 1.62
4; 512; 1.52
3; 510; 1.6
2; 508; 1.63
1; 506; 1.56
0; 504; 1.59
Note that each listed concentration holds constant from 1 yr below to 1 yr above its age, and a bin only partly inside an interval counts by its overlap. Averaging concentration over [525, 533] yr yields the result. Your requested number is 1.54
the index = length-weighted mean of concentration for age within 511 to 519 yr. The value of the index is 1.6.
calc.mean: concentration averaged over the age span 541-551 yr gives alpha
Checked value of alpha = 1.63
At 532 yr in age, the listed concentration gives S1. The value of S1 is 1.56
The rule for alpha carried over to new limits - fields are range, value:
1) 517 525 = 1.55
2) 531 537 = 1.52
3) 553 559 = 1.66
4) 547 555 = 1.67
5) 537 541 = 1.56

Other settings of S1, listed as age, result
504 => 1.59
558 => 1.66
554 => 1.68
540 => 1.51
